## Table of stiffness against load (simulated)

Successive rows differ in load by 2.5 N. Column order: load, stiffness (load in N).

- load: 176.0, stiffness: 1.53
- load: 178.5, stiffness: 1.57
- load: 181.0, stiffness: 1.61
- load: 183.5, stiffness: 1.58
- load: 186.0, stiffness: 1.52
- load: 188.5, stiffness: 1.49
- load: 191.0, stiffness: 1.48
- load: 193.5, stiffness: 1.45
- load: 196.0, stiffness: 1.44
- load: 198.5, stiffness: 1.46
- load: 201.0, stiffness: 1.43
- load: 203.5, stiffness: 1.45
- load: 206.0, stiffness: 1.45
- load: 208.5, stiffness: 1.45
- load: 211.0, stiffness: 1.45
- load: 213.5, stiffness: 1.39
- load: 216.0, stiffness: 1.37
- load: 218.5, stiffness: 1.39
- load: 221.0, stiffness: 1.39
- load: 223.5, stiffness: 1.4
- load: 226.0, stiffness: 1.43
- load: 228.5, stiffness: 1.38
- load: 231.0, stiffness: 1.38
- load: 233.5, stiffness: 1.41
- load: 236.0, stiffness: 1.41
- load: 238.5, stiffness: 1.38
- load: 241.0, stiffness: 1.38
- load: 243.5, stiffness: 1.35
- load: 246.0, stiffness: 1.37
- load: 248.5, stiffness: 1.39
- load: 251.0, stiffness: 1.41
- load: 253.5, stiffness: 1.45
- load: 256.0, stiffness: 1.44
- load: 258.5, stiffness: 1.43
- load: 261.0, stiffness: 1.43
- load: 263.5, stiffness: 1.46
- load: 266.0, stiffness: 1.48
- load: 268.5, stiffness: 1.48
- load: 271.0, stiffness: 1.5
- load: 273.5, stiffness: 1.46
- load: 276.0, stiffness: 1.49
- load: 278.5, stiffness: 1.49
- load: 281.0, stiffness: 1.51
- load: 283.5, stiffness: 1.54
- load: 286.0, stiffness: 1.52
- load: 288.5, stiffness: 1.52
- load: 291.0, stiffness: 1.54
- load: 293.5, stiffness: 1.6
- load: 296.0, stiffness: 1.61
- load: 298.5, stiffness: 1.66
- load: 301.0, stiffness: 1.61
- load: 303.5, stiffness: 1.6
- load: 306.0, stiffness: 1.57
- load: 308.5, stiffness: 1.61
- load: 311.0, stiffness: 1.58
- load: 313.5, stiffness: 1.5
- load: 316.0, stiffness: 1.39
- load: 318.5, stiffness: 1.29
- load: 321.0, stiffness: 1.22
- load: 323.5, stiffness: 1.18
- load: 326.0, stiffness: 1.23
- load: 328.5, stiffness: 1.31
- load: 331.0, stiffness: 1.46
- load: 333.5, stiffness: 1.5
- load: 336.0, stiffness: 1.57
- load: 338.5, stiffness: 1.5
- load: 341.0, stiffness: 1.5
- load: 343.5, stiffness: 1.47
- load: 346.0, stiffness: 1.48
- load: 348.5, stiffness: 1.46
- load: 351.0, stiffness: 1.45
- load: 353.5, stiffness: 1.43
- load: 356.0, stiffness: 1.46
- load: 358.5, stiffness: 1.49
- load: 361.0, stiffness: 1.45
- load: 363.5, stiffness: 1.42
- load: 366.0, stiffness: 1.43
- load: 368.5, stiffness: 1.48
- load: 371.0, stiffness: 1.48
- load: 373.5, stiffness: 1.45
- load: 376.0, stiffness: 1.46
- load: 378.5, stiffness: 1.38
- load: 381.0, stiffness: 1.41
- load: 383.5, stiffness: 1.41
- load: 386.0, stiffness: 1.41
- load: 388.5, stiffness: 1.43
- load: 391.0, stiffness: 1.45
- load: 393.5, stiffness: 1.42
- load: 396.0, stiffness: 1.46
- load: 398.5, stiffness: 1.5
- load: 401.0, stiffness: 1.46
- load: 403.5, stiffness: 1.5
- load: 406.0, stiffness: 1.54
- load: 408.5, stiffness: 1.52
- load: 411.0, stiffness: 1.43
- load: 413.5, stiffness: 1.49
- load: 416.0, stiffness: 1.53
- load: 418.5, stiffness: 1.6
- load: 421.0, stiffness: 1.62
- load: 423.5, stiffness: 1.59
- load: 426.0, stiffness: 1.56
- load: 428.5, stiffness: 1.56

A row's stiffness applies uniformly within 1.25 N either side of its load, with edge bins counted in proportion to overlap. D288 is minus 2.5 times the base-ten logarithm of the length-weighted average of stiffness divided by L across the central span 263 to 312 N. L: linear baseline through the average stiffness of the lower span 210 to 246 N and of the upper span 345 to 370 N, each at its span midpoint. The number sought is -0.09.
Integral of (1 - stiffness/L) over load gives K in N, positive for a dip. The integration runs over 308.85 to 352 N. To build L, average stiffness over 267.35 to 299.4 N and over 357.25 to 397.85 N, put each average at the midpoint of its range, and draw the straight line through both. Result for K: 1.87 N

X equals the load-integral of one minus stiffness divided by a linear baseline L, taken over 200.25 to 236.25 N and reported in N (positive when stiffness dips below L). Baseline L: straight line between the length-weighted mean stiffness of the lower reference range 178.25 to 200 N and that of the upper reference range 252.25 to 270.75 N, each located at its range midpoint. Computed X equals 1.8 N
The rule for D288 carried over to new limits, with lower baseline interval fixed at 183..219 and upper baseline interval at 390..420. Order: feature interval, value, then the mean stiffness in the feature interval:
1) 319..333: 0.145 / 1.29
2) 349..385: 0.031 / 1.44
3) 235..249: 0.062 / 1.38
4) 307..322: 0.028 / 1.44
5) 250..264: 0.021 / 1.44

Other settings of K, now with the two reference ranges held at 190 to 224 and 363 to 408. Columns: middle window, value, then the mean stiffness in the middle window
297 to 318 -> -1.7 N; 1.56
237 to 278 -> 0.1 N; 1.43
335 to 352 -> -0.5 N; 1.49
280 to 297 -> -1.3 N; 1.55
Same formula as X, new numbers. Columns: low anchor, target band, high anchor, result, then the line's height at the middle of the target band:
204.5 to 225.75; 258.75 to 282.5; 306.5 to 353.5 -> -0.9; 1.42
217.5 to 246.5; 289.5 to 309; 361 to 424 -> -2.4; 1.42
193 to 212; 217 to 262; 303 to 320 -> 2.0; 1.46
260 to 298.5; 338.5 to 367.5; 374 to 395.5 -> -0.2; 1.45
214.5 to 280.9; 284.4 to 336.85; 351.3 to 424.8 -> -1.3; 1.44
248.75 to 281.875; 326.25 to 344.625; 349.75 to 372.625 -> 0.0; 1.46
